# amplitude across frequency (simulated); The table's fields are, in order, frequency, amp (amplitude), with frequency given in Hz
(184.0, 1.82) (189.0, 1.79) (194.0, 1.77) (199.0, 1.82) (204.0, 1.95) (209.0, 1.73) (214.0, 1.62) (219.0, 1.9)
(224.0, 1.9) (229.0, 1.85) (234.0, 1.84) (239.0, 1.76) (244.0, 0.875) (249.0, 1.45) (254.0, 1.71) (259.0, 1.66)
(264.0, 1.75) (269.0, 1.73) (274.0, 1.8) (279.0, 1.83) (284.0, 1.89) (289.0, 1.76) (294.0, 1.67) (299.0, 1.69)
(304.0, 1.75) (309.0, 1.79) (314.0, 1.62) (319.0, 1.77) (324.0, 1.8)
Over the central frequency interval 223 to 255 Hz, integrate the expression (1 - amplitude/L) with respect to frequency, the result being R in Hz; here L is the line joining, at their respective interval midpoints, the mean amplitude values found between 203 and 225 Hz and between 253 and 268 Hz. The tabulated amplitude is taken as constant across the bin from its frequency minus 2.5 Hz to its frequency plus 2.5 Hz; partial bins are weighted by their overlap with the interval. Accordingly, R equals 2.7 Hz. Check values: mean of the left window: 1.81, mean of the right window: 1.71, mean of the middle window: 1.61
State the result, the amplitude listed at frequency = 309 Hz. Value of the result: 1.79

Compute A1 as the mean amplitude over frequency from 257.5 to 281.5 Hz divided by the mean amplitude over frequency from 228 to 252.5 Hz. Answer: 1.1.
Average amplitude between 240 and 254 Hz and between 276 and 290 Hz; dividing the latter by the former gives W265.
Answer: 1.38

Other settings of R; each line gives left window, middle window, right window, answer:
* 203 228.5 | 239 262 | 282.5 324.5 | 4.1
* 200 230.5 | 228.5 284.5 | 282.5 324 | 3.8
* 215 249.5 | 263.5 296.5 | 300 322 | -1.4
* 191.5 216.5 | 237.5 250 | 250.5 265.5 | 2.9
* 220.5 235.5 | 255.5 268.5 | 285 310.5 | 0.7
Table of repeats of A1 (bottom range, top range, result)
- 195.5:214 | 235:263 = 0.85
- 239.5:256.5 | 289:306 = 1.23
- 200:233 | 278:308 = 0.97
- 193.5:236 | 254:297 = 0.96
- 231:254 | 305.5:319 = 1.14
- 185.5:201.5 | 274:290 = 1.02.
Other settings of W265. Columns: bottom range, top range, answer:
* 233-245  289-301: 1.11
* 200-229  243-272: 0.86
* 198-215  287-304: 0.96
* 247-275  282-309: 1.04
